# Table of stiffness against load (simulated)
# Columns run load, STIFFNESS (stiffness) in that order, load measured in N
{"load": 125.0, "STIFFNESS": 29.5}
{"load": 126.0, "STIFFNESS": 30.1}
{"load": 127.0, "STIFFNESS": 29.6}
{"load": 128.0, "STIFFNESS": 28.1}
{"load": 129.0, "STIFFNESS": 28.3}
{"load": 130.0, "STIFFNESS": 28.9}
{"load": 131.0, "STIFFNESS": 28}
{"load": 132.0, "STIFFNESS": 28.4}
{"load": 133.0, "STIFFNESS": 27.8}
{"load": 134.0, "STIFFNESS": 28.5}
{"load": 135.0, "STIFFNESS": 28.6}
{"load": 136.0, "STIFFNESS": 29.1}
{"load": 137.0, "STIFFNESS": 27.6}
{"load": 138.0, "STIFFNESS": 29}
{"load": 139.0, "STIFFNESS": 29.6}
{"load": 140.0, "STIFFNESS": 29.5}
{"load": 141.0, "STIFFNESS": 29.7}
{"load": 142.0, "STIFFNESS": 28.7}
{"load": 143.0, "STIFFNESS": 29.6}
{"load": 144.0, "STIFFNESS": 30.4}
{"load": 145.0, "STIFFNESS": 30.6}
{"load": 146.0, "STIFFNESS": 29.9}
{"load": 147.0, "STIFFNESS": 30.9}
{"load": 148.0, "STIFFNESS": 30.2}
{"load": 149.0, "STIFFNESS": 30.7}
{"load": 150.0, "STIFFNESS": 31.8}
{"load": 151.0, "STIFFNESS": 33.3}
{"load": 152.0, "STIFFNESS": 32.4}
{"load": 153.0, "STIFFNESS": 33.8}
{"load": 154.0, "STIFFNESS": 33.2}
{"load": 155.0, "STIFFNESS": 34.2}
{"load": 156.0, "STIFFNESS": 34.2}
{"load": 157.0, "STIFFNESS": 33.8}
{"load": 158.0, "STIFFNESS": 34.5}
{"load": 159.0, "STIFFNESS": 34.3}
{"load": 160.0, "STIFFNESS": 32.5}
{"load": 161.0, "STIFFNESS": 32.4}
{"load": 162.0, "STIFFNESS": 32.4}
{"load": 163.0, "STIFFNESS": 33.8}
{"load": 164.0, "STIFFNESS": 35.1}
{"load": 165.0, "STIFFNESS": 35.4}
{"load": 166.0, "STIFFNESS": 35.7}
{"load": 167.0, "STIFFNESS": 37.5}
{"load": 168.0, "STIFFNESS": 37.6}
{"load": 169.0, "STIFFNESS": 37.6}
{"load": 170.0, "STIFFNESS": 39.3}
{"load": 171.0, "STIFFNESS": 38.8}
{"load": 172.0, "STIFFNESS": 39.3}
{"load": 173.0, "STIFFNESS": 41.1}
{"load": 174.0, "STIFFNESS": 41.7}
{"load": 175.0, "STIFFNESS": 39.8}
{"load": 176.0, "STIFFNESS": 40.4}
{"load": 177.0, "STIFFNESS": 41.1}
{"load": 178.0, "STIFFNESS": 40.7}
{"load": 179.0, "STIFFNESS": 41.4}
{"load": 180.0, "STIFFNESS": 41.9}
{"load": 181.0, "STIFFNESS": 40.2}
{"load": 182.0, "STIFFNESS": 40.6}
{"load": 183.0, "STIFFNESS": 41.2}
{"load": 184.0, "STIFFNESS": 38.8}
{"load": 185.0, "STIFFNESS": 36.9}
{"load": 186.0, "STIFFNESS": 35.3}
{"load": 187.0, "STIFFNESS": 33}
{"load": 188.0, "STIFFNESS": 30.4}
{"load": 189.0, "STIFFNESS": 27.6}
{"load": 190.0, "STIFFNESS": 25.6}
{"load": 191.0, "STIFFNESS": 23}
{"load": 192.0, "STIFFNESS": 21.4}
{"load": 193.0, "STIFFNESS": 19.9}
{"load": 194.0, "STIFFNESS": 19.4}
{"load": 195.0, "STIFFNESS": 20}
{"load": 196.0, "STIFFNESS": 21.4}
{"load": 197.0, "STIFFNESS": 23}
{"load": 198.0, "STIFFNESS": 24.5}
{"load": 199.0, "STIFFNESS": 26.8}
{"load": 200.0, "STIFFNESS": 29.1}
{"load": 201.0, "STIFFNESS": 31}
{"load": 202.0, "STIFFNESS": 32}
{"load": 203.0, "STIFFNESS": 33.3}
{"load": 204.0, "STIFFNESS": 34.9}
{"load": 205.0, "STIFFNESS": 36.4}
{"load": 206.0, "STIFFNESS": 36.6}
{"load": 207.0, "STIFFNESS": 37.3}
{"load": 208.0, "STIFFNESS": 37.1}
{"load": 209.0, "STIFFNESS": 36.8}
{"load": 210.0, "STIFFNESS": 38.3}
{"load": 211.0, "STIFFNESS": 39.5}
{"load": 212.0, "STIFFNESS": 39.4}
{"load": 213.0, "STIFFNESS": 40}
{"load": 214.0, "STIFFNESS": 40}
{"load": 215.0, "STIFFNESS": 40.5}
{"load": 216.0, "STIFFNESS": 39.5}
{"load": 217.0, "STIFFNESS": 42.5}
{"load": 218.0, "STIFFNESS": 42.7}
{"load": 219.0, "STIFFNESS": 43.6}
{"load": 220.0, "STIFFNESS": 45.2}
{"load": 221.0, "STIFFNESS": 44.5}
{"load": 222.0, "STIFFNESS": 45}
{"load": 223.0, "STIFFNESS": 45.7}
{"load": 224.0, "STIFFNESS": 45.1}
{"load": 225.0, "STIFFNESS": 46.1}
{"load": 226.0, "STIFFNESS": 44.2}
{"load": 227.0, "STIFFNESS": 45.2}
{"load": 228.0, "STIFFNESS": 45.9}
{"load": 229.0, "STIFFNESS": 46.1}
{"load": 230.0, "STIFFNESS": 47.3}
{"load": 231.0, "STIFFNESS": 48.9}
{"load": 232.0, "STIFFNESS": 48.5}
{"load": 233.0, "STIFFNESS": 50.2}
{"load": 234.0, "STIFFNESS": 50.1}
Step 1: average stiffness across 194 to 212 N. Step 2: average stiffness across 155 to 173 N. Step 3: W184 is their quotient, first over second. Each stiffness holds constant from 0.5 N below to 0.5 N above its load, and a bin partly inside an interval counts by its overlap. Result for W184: 0.9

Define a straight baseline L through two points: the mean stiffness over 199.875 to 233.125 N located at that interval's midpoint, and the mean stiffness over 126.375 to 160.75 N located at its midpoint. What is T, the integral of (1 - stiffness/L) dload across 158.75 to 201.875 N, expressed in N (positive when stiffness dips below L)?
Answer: 2.62 N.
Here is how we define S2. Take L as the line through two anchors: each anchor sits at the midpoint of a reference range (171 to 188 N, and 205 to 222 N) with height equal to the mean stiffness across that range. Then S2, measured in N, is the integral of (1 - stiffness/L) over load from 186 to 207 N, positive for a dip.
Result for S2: 6.3 N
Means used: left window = 39.3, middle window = 27.9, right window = 40.2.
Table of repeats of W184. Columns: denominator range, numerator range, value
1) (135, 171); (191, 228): 1.10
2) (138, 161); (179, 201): 0.94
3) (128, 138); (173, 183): 1.44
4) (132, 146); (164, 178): 1.33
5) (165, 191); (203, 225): 1.08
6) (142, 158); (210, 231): 1.36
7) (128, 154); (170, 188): 1.32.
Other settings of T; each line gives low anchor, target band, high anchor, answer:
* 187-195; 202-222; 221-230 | -1.19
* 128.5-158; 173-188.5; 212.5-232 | -0.86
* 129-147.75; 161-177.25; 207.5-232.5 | -1.53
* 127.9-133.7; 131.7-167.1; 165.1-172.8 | 1.49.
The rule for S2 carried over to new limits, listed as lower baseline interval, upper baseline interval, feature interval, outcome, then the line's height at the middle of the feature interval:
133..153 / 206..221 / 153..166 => -0.6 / 32.4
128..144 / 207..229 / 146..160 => -0.5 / 31.6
